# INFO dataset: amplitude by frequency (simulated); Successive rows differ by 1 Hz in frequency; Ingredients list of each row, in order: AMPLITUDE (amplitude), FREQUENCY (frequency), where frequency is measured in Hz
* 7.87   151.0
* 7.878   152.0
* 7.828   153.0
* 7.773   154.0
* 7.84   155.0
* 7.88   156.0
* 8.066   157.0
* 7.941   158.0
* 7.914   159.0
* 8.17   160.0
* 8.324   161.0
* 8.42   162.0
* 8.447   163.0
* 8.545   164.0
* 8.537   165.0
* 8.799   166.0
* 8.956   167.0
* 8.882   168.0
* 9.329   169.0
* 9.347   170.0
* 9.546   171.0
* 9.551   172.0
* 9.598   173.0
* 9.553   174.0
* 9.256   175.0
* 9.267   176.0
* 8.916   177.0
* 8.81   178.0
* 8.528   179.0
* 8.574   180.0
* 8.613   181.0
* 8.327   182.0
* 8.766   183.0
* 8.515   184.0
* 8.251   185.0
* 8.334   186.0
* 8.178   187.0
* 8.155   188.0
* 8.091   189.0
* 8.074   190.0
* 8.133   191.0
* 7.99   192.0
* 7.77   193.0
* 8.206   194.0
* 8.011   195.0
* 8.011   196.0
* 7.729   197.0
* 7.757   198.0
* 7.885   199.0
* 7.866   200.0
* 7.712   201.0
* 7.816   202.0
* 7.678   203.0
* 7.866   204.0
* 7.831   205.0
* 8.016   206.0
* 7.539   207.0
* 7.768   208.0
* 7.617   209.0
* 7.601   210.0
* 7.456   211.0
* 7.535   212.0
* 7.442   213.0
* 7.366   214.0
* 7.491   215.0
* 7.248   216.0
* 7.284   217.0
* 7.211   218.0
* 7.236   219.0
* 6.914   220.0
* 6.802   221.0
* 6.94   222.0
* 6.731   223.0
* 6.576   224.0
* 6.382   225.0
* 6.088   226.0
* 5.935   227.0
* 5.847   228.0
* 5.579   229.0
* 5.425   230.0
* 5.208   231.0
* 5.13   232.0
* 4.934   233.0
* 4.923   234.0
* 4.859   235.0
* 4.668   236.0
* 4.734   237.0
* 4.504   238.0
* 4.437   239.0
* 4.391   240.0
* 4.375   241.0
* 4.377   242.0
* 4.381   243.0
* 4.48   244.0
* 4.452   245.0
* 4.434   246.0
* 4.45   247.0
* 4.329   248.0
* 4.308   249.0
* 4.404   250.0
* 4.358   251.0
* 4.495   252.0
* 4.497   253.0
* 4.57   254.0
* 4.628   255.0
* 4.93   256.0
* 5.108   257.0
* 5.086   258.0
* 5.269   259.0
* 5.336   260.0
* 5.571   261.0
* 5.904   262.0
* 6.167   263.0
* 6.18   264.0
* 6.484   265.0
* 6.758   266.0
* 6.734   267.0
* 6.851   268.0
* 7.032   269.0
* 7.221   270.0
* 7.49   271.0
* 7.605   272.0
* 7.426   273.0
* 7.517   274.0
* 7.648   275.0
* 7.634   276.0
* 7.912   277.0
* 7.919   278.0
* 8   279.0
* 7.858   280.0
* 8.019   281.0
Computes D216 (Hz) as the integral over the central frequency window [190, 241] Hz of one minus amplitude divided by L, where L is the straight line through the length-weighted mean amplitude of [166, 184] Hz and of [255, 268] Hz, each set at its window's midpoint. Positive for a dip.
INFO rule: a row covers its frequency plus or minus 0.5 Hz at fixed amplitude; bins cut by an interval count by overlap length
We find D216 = 5.2 Hz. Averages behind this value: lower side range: 9.03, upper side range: 5.79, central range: 6.79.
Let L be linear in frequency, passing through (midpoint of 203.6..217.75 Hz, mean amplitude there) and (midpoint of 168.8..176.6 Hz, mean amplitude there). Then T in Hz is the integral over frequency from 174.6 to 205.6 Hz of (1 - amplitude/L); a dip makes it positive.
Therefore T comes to 1.3 Hz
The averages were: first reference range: 9.43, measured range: 8.22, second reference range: 7.57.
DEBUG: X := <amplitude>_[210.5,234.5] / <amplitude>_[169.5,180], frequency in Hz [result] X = 0.70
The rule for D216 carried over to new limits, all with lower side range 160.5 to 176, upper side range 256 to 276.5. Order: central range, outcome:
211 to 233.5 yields 3.3 Hz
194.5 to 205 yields 0.5 Hz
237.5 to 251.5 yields 5.3 Hz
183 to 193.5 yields 0.4 Hz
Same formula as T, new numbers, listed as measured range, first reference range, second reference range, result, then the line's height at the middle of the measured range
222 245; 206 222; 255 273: 5.8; 6.92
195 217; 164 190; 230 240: -2.8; 6.82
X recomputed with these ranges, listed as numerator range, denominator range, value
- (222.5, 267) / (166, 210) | 0.61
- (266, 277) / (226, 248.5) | 1.51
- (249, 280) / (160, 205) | 0.73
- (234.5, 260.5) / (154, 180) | 0.53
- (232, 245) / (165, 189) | 0.52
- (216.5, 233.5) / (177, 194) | 0.75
